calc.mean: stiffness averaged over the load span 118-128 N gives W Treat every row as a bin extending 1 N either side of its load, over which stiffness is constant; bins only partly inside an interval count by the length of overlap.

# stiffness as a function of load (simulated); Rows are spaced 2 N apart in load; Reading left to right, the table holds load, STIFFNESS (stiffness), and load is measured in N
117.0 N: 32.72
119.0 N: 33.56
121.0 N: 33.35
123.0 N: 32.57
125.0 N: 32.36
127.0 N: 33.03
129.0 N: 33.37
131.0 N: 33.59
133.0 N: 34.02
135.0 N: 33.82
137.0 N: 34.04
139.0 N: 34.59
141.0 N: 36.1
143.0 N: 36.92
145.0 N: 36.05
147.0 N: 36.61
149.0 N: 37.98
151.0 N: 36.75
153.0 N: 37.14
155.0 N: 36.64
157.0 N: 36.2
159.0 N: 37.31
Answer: 33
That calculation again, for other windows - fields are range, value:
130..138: 33.9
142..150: 36.9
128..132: 33.5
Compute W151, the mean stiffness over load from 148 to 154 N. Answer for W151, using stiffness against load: 37.3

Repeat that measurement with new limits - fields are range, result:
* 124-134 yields 33.3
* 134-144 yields 35.1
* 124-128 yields 32.7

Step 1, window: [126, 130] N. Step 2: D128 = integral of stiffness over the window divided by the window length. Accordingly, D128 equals 33.2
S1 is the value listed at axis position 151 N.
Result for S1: 36.75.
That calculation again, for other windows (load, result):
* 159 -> 37.31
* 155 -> 36.64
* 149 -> 37.98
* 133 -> 34.02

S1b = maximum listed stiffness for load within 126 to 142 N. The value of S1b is 36.1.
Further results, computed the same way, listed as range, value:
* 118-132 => 33.59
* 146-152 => 37.98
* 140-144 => 36.92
